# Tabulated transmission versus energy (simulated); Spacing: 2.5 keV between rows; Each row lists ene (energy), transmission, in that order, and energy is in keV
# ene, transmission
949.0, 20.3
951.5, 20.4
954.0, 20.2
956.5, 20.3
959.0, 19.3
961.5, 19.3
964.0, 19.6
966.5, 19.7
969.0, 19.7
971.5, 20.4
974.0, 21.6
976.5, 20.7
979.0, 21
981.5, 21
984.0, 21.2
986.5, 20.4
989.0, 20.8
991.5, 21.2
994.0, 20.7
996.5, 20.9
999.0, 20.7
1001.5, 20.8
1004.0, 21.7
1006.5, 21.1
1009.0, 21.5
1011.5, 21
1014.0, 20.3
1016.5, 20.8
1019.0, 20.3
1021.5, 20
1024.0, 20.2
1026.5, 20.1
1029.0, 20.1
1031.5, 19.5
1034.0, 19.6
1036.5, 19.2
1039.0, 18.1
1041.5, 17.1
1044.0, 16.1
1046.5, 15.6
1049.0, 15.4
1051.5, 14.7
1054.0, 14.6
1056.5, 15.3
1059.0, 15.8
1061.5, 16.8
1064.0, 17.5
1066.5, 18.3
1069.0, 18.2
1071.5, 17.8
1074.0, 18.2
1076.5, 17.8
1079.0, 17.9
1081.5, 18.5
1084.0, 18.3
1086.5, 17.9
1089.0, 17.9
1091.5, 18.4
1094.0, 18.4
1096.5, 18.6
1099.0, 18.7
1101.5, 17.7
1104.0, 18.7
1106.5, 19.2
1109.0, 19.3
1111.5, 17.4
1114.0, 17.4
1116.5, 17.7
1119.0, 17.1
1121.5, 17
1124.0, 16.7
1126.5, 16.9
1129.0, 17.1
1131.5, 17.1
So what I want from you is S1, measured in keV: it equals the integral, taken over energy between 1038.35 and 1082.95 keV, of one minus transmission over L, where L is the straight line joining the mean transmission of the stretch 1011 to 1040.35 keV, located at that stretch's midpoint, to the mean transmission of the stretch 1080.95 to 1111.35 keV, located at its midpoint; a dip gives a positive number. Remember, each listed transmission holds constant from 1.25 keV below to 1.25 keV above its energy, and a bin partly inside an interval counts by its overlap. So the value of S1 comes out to 5.3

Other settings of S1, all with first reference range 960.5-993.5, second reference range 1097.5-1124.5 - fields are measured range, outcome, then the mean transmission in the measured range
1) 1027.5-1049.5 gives 1.6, 18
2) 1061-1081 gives 0.9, 17.9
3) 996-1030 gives -1.5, 20.7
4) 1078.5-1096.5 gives 0.2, 18.2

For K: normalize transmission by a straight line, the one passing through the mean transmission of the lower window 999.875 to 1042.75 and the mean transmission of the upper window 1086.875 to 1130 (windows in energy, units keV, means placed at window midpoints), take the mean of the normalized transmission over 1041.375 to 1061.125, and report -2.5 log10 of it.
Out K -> 0.24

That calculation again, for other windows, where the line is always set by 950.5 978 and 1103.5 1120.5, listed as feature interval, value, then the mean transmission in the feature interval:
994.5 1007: -0.075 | 21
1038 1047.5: 0.141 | 16.7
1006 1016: -0.080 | 21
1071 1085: 0.027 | 18.1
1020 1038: -0.032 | 19.8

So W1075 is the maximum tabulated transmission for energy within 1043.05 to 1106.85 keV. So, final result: 19.2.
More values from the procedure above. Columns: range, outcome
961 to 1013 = 21.7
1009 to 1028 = 21.5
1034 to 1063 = 19.6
